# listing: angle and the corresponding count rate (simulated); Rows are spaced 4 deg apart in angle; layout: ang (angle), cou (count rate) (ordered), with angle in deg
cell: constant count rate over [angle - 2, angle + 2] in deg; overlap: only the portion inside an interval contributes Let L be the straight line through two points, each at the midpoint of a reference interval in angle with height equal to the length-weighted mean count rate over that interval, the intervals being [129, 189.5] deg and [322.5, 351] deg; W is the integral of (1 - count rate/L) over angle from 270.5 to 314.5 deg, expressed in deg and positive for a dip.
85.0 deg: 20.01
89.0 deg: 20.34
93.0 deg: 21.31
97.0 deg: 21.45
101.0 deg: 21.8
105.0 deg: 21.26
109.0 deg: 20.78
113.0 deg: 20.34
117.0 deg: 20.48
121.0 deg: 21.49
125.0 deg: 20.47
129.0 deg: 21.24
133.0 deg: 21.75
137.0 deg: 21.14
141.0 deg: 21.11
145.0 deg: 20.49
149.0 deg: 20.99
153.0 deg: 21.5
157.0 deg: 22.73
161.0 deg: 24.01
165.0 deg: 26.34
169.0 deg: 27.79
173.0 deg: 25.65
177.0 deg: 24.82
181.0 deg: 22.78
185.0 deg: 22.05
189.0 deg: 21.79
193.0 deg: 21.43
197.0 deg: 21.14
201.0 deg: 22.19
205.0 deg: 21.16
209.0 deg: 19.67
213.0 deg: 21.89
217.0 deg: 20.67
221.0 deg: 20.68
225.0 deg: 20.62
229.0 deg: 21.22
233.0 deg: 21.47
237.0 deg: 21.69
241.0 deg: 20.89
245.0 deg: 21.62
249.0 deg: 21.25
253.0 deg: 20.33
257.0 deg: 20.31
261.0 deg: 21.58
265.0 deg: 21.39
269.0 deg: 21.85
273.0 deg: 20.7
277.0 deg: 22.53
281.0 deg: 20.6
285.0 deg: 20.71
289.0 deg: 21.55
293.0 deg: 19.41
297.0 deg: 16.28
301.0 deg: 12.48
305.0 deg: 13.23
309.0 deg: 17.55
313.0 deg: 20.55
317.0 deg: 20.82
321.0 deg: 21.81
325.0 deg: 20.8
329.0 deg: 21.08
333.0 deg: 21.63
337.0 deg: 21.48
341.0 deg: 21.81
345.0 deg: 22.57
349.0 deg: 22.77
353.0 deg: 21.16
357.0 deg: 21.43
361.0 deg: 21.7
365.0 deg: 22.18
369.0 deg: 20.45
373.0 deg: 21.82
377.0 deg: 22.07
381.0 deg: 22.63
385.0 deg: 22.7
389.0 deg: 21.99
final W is 6.7 deg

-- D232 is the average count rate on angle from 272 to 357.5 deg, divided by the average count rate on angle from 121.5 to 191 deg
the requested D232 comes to 0.9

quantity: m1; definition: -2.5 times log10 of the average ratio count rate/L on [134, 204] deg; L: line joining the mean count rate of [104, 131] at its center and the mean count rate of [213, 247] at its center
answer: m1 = -0.09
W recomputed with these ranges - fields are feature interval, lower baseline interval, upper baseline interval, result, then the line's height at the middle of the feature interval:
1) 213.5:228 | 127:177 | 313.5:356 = 1.0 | 22.4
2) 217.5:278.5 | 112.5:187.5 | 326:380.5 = 2.6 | 22.1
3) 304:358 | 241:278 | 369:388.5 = 2.5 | 21.7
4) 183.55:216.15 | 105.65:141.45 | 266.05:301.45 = -1.4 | 20.5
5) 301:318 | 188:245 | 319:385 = 3.4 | 21.6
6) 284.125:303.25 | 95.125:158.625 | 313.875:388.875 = 3.3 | 21.6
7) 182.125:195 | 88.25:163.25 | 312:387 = -0.2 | 21.4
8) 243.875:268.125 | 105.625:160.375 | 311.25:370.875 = 0.3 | 21.4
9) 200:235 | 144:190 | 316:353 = 2.9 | 22.9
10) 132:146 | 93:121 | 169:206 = 0.4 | 21.8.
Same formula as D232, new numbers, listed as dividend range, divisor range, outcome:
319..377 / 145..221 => 0.96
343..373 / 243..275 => 1.03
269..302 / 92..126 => 0.93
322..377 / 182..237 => 1.02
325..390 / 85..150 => 1.04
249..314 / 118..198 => 0.86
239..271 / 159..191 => 0.87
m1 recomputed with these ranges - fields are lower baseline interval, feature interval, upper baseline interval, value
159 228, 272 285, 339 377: 0.05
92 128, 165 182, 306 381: -0.21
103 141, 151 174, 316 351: -0.17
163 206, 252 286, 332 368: 0.07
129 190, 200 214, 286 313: -0.01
